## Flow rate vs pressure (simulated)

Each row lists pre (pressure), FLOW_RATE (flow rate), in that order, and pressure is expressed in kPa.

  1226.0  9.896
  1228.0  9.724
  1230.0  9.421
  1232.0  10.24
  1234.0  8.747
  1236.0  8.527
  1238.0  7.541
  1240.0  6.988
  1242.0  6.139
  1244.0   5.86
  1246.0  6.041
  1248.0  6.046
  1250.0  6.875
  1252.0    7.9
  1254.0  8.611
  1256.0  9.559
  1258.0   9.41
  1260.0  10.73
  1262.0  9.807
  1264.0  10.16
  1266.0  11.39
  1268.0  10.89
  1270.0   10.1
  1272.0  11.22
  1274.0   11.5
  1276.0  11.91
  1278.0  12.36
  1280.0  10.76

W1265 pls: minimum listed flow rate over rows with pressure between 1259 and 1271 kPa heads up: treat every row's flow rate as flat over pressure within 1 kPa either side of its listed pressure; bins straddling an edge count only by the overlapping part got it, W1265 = 9.807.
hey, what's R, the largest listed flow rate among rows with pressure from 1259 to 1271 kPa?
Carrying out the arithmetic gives 11.39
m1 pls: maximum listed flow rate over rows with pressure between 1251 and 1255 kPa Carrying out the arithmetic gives 8.611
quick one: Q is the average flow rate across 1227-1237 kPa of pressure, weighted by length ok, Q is 9.33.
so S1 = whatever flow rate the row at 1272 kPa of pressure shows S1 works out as 11.22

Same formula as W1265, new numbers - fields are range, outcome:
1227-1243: 6.139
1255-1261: 9.41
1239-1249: 5.86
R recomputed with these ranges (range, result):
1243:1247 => 6.041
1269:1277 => 11.91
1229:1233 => 10.24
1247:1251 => 6.875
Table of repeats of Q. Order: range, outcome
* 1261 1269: 10.6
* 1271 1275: 11.4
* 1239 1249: 6.21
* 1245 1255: 7.09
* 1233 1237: 8.64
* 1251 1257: 8.69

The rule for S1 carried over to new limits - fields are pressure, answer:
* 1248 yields 6.046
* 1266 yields 11.39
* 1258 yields 9.41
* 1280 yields 10.76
